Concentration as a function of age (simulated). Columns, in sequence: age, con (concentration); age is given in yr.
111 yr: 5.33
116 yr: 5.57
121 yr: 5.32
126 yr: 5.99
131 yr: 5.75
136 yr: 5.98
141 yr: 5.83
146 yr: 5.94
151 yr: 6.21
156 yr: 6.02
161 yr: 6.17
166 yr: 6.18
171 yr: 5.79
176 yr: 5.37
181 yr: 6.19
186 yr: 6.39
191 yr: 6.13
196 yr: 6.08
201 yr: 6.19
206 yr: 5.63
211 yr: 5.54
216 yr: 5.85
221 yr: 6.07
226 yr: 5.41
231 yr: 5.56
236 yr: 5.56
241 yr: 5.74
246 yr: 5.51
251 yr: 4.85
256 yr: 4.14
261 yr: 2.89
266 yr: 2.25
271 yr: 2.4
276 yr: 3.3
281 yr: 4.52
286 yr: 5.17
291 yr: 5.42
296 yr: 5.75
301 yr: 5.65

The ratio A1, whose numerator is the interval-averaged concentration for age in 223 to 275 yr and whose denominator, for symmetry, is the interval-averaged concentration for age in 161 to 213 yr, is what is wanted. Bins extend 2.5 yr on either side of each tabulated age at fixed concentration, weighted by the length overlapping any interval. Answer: 0.7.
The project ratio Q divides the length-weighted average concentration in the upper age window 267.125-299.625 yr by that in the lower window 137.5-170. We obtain 0.72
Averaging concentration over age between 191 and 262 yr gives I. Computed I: 5.44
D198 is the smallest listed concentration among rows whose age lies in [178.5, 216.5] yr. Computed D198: 5.54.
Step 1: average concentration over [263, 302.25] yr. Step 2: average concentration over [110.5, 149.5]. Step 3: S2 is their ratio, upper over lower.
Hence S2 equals 0.74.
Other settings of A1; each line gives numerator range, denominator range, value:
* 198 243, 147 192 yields 0.95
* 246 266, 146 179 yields 0.66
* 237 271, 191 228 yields 0.71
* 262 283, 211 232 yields 0.54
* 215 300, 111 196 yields 0.80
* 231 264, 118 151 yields 0.82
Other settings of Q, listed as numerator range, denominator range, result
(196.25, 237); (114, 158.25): 0.98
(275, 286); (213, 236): 0.75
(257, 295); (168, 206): 0.63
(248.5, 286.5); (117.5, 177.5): 0.61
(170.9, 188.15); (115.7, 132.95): 1.05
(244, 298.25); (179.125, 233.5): 0.71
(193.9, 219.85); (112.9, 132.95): 1.04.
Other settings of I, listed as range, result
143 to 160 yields 6.06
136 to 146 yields 5.9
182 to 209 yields 6.08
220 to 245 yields 5.63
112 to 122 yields 5.45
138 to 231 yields 5.93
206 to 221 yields 5.75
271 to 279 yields 3.09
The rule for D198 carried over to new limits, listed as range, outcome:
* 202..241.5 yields 5.41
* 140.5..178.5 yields 5.37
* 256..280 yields 2.25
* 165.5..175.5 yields 5.79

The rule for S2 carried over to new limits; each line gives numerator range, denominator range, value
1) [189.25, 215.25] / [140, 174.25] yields 0.98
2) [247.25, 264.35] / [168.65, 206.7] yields 0.67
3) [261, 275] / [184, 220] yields 0.42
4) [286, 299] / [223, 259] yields 1.05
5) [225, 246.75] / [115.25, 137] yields 0.97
